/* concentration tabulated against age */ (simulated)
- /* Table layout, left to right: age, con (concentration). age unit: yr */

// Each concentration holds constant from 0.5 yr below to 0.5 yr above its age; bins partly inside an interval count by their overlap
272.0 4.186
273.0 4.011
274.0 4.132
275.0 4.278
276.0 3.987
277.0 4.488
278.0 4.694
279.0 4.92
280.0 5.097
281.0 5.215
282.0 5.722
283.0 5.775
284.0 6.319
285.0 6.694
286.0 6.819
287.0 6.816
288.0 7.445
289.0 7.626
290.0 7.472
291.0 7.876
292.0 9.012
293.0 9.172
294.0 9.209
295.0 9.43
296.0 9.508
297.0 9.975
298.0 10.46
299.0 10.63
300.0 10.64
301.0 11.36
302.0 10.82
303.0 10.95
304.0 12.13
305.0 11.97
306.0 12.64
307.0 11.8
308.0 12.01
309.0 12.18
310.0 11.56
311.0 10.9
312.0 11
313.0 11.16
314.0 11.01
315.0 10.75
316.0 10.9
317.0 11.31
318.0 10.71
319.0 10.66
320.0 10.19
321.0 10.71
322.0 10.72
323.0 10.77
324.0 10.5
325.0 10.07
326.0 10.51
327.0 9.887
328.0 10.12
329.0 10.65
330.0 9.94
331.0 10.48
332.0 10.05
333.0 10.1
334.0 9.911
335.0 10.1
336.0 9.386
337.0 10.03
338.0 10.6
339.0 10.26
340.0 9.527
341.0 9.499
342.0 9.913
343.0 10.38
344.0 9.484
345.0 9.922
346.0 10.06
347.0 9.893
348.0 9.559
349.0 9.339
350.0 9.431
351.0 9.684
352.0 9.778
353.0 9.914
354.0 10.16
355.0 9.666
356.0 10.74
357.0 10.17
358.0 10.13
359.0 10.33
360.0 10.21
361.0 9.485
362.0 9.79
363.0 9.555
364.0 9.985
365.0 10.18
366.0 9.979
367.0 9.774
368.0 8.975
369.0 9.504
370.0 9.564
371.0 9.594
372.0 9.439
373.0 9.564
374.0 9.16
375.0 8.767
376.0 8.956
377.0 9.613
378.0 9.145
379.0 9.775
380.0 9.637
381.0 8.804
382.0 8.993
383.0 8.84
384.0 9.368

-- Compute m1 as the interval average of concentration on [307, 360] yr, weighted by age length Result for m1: 10.3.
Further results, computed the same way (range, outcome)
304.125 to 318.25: 11.5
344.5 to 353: 9.72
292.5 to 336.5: 10.7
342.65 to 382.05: 9.68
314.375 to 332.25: 10.5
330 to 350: 9.91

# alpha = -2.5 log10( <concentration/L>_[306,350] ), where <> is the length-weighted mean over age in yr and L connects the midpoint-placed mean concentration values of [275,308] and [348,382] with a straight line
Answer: -0.17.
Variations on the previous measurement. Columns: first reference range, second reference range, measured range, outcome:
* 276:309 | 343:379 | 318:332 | -0.14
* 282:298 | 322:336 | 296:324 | -0.21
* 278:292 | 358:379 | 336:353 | -0.13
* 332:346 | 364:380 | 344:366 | -0.02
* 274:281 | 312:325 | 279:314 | -0.23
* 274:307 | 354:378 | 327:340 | -0.12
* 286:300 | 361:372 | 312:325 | -0.18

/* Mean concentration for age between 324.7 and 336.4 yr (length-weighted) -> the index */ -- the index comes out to 10.1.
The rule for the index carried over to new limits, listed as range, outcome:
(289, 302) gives 9.54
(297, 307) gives 11.2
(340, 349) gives 9.79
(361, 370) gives 9.7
